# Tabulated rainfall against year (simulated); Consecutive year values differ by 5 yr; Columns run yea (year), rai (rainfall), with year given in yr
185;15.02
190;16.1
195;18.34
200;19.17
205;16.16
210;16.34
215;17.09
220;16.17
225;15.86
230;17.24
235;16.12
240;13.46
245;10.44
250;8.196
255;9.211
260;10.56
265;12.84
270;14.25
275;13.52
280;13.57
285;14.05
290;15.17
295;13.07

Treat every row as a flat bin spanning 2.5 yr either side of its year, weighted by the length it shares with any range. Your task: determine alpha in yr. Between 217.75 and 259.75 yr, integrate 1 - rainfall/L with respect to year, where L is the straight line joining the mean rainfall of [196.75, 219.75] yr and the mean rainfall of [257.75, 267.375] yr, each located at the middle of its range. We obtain 3.2 yr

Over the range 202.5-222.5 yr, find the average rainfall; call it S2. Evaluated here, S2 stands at 16.4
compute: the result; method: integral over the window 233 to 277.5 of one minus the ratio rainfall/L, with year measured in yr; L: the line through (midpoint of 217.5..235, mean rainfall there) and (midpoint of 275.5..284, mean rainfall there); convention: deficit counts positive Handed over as 8.5 yr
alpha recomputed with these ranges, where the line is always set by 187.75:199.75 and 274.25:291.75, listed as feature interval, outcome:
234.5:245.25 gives 1.6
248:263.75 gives 5.7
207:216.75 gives 0.1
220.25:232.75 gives -0.1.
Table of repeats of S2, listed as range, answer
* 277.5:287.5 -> 13.8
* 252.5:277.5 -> 12.1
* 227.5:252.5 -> 13.1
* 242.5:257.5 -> 9.28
